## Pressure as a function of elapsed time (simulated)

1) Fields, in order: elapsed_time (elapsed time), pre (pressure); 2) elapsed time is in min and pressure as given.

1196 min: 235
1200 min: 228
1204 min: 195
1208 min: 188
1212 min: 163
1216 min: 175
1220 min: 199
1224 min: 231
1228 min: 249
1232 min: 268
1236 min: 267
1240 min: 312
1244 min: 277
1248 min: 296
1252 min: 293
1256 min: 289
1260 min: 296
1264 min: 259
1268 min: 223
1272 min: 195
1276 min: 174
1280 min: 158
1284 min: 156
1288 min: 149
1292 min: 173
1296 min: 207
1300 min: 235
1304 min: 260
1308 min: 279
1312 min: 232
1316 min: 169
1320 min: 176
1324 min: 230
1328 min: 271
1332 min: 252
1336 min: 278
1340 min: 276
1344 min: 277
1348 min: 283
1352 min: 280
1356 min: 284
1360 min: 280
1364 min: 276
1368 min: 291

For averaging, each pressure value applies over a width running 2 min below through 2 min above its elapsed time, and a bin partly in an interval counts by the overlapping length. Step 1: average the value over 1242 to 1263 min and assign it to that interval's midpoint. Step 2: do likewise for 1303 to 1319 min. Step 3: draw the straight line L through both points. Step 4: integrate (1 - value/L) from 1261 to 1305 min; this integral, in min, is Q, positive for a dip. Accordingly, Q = 9.9 min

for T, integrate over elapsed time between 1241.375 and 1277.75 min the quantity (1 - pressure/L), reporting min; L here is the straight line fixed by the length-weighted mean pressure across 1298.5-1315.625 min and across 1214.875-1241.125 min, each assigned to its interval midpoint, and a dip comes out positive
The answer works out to -2.08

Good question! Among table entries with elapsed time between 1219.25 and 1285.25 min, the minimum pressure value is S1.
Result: 156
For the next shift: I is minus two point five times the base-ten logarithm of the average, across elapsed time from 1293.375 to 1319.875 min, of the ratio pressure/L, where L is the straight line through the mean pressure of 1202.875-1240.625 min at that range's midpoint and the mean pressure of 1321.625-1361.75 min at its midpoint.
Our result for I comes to 0.139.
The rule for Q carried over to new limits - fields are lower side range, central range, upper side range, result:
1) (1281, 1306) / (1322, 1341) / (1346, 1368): -1.0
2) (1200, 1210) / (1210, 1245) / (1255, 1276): -3.3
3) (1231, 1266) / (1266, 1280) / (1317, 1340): 4.1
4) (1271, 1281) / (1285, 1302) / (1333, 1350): 1.2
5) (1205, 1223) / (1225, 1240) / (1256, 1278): -4.7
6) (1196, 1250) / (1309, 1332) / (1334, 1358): 4.2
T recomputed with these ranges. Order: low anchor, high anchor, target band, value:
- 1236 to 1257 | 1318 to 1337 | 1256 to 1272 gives 1.45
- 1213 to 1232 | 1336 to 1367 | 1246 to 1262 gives -4.24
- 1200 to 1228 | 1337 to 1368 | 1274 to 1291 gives 5.60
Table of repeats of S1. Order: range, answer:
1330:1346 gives 252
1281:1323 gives 149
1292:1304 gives 173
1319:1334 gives 176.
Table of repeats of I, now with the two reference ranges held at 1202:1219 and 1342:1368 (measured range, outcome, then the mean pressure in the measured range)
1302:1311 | -0.075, 265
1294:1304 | 0.064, 229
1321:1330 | 0.080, 242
